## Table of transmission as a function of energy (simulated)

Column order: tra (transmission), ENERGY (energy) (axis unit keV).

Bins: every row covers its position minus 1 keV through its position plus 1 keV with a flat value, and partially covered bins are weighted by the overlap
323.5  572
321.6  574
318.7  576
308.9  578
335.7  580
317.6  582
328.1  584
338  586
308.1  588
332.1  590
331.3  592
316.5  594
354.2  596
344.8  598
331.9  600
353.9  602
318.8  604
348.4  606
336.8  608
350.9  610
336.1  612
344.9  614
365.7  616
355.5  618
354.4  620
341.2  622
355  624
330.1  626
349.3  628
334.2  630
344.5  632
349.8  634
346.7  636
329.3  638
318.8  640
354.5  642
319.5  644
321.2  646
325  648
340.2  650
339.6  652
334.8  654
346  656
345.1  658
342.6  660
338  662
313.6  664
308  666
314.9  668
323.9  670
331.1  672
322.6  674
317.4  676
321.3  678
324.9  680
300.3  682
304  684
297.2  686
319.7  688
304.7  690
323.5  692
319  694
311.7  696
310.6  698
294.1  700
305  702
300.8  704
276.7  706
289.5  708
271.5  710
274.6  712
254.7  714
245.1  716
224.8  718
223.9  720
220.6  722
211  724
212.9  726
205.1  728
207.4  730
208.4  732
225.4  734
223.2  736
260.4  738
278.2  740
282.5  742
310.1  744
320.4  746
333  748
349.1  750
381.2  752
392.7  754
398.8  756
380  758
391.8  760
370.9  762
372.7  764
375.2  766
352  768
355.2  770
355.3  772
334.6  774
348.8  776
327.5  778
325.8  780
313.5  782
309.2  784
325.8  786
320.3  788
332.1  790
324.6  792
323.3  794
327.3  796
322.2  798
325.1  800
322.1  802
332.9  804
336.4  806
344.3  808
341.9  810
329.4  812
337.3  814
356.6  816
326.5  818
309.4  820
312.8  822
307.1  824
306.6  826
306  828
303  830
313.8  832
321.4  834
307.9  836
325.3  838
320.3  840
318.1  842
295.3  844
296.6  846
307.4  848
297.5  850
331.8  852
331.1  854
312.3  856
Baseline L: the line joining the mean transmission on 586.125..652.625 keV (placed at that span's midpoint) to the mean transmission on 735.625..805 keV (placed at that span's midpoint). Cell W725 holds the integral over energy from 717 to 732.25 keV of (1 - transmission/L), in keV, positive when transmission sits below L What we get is 5.5 keV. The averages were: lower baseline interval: 339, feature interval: 215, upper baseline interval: 335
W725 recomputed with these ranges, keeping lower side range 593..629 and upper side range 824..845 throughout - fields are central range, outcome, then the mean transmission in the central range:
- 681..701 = 1.4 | 308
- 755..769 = -2.4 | 377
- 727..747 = 4.5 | 252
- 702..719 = 3.1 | 269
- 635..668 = 0.6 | 332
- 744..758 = -1.6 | 360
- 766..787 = -1.1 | 337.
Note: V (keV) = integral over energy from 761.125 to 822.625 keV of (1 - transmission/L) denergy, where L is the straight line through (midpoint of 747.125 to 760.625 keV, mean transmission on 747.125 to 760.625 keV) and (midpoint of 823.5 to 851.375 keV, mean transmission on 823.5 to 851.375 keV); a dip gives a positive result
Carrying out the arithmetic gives 1.7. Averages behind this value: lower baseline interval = 375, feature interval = 335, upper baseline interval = 309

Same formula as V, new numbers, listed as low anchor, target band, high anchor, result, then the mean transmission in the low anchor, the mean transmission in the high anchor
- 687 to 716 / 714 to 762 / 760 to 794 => 5.4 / 295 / 341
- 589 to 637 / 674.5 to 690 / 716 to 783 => 0.5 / 343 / 304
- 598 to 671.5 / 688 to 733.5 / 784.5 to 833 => 9.3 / 338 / 324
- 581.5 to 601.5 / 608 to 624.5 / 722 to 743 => -1.9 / 331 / 231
